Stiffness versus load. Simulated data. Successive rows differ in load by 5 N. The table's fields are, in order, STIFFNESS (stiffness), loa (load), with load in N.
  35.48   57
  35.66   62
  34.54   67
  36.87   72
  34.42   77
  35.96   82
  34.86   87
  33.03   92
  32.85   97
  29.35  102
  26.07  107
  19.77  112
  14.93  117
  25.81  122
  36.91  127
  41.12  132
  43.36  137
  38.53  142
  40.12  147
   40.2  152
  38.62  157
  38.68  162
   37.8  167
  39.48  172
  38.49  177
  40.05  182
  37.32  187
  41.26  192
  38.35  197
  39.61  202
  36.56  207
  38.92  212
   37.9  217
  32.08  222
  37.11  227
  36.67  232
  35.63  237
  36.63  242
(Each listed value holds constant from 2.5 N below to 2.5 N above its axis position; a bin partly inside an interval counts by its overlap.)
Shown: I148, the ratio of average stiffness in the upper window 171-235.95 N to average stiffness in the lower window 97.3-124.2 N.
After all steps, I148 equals 1.58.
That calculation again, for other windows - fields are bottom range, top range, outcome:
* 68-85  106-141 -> 0.85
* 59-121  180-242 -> 1.23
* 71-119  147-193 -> 1.31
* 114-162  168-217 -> 1.09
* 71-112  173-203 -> 1.22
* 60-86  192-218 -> 1.09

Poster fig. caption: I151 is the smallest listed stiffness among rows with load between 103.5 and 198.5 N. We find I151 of 14.93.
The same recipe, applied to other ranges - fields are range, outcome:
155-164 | 38.62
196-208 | 36.56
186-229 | 32.08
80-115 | 19.77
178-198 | 37.32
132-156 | 38.53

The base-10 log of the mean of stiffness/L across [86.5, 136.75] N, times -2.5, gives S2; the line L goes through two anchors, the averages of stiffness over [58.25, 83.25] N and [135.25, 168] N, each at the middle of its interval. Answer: 0.249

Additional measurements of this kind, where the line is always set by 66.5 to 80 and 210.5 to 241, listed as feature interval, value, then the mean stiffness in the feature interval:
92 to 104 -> 0.13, 31.6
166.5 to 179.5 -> -0.08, 38.7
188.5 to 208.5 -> -0.08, 39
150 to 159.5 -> -0.10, 39.4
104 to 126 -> 0.48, 22.9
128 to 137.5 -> -0.15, 41.2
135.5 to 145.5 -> -0.14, 40.6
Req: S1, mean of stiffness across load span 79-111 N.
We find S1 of 31.5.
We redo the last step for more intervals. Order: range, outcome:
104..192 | 35.3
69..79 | 35.7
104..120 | 20.7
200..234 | 36.9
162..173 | 38.5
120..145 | 37.4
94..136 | 28.9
